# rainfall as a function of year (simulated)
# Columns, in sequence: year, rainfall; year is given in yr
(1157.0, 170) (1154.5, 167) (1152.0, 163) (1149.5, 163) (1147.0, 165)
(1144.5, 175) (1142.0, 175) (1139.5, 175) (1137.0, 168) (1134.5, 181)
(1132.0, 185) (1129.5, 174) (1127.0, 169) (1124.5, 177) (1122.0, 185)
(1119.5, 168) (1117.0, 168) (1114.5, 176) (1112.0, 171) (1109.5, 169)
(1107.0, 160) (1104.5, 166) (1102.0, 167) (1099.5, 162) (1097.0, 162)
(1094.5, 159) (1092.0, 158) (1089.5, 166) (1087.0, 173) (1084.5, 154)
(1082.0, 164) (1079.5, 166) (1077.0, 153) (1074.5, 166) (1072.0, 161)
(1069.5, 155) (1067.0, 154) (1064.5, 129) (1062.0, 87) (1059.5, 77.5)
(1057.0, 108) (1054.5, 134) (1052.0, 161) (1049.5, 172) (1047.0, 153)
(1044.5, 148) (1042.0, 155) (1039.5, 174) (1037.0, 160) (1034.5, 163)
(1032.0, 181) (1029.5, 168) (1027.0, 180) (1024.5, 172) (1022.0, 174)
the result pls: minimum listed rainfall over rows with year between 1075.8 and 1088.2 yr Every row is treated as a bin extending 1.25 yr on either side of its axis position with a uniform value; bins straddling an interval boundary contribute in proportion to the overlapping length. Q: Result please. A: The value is 153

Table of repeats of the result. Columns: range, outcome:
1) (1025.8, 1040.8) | 160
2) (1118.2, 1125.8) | 168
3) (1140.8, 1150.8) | 163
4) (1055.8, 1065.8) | 77.5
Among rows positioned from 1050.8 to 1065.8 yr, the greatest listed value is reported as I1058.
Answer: 161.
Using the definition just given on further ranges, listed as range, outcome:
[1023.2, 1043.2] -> 181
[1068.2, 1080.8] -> 166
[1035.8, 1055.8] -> 174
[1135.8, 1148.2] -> 175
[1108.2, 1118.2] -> 176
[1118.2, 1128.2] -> 185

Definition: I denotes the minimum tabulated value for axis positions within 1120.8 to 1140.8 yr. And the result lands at 168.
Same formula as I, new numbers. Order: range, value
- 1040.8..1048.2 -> 148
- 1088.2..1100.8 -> 158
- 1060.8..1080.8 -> 87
